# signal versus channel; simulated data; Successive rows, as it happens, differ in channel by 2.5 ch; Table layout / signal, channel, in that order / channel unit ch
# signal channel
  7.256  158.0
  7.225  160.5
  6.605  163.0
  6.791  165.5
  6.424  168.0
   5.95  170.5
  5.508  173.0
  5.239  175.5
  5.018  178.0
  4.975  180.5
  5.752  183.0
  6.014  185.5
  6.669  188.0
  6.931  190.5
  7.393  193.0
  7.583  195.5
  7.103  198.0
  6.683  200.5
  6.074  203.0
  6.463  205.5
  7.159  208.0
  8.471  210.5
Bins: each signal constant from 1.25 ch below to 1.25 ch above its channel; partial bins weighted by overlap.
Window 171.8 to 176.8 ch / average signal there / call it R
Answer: 5.37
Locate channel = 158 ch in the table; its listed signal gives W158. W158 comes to 7.256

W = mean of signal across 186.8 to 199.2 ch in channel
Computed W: 7.14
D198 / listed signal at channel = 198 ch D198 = 7.103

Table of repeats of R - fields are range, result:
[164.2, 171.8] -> 6.38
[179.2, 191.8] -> 6.07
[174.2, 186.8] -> 5.41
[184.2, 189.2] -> 6.33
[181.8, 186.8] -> 5.89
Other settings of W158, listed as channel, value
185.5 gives 6.014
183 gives 5.752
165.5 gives 6.791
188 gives 6.669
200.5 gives 6.683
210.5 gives 8.471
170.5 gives 5.95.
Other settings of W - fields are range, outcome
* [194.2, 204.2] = 6.87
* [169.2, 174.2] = 5.74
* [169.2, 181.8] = 5.34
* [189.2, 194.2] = 7.15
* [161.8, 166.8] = 6.7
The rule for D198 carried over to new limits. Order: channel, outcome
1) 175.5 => 5.239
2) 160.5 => 7.225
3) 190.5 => 6.931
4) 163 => 6.605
